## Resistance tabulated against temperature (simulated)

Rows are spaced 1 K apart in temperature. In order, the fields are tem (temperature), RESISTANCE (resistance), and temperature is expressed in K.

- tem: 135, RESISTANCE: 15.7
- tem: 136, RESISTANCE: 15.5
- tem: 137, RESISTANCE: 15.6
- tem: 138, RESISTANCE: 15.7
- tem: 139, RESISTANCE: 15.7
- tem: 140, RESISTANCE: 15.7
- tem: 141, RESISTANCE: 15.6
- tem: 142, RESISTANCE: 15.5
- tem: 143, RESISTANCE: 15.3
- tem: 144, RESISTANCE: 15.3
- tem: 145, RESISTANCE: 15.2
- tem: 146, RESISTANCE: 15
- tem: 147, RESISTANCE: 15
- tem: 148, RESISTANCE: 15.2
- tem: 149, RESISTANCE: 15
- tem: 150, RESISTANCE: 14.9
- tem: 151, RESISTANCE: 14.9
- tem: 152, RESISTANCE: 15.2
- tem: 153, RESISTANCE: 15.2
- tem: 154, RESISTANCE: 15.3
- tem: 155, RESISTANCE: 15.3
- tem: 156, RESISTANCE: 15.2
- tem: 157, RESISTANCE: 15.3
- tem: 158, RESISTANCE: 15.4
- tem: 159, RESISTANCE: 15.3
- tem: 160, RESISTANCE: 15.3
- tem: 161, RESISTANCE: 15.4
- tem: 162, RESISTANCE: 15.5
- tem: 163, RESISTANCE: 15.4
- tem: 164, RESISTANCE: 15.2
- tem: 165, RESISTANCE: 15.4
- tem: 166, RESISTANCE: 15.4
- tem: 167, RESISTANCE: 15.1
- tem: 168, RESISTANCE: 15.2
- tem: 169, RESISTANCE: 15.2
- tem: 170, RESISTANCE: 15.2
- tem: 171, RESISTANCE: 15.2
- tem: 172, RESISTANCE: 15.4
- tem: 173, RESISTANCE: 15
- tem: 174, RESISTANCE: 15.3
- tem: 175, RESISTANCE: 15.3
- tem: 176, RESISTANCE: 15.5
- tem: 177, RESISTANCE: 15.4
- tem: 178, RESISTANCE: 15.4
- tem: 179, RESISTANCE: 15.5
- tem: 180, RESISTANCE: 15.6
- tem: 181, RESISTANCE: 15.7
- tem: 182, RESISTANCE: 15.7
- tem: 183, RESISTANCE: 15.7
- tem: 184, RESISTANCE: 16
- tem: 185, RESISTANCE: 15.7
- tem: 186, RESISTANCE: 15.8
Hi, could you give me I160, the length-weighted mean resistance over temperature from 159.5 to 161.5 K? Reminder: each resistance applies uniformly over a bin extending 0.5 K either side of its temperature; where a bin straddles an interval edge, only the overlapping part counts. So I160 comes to 15.4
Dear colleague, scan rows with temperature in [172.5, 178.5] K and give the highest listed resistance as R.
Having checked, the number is 15.5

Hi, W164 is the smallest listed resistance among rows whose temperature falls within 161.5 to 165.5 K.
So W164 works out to 15.2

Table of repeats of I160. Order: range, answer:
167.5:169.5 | 15.2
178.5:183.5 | 15.6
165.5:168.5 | 15.2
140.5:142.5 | 15.6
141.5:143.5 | 15.4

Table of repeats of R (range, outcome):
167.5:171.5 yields 15.2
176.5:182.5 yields 15.7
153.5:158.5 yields 15.4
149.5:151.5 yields 14.9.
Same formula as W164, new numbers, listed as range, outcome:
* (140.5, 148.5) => 15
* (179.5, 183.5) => 15.6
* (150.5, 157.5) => 14.9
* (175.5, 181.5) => 15.4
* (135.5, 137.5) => 15.5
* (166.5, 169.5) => 15.1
